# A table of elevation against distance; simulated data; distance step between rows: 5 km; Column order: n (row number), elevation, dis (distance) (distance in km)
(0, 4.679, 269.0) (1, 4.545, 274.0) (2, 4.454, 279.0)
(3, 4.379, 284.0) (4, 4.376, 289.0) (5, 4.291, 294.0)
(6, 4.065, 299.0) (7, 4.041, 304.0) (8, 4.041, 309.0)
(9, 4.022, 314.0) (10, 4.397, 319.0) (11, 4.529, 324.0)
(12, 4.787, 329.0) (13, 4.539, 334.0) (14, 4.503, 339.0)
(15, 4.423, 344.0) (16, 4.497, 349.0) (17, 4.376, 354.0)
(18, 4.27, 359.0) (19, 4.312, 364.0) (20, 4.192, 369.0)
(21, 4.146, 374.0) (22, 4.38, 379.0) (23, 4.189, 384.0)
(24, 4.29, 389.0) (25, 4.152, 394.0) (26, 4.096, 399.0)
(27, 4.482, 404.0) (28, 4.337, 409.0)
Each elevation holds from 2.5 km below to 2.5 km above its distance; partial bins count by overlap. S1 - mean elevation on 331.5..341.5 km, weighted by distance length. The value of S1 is 4.52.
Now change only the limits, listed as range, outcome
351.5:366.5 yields 4.32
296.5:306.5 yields 4.05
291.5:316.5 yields 4.09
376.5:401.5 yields 4.22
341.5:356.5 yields 4.43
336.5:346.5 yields 4.46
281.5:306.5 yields 4.23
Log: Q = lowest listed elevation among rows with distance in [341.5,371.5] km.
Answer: 4.192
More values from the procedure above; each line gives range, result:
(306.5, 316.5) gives 4.022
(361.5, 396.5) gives 4.146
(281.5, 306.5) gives 4.041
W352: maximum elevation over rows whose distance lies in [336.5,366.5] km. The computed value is 4.503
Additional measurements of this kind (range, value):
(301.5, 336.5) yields 4.787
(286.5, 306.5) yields 4.376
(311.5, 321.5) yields 4.397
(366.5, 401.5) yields 4.38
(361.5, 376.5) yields 4.312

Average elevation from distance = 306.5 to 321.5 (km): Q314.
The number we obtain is 4.15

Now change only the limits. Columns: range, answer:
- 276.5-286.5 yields 4.42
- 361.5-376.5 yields 4.22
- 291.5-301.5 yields 4.18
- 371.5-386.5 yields 4.24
